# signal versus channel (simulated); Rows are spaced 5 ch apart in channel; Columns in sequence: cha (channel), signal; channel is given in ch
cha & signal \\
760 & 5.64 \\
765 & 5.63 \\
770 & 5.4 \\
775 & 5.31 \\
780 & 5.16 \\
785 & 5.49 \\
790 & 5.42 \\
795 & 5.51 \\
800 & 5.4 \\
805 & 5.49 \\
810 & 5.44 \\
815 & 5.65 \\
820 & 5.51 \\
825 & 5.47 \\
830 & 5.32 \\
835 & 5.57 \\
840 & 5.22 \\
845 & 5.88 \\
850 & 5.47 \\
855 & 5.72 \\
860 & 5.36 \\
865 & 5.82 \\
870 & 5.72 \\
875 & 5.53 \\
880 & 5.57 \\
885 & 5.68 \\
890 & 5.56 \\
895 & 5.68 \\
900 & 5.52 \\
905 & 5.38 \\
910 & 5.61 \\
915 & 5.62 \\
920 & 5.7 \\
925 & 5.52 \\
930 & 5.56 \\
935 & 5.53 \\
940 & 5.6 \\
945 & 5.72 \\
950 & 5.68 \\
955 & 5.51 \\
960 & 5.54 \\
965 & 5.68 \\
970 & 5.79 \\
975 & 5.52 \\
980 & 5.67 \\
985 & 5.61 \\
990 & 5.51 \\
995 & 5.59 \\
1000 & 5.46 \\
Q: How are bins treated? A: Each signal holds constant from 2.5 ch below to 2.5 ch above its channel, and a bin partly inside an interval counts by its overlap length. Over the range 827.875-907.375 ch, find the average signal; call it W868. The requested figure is 5.56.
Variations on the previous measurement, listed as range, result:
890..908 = 5.53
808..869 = 5.54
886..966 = 5.59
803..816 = 5.51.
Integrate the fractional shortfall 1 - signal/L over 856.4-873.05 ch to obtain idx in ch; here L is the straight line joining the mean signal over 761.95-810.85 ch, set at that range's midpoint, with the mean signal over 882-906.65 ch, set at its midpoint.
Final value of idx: -0.3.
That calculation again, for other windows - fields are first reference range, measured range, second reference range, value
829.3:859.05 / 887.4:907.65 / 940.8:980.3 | 0.16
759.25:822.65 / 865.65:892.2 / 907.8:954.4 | -0.34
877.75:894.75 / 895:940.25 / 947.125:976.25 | 0.44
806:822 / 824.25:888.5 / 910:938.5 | -0.16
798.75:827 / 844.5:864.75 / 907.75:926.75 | -0.22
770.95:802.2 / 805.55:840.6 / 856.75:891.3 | 0.05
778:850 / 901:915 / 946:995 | 0.09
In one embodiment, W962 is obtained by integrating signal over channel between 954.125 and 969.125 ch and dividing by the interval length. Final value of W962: 5.61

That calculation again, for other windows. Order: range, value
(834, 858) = 5.57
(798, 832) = 5.47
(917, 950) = 5.61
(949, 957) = 5.58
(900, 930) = 5.56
